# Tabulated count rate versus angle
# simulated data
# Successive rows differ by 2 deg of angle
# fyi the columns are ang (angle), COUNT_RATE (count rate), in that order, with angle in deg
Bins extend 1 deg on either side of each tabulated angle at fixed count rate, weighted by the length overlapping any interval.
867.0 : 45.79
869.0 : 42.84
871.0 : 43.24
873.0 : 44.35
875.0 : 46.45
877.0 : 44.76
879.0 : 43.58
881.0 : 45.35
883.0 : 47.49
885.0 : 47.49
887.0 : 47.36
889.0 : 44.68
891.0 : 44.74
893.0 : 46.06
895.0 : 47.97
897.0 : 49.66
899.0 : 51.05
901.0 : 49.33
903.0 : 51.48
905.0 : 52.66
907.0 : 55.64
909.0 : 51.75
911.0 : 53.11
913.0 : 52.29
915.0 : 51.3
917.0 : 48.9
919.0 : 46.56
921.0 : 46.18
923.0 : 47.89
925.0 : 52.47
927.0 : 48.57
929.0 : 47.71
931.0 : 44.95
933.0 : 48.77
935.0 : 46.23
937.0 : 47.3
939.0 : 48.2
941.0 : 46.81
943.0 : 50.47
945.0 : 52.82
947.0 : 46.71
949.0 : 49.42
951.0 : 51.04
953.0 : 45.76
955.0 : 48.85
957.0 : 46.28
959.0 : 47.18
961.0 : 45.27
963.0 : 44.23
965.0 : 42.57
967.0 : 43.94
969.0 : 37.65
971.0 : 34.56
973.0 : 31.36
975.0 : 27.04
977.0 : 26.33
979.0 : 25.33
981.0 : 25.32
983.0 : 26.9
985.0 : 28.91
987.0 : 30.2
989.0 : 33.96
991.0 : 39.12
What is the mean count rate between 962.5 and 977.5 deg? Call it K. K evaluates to 36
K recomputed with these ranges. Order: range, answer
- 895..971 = 48.2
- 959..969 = 43.7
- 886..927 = 49.5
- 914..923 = 48.2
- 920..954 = 48.3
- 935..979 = 43.2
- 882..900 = 47.4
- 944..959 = 48.6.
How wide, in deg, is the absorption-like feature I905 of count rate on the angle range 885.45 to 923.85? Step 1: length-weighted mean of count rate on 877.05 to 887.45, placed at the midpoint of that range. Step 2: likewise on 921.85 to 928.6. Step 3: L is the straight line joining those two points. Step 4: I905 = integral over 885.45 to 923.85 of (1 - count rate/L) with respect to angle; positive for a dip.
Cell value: -1.3 deg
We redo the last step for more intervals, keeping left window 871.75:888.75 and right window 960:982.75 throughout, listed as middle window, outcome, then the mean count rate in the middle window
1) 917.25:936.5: -3.7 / 47.7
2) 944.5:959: -4.5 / 48.5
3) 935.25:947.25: -3.3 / 48.7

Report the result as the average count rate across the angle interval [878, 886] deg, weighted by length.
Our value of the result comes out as 46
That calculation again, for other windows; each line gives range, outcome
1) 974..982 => 26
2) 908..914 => 52.4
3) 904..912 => 53.3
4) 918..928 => 48.3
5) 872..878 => 45.2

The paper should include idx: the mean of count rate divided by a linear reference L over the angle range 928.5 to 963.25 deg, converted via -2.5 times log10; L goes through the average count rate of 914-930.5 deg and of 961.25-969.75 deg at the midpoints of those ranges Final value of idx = -0.06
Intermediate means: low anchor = 48.6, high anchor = 42.5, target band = 47.7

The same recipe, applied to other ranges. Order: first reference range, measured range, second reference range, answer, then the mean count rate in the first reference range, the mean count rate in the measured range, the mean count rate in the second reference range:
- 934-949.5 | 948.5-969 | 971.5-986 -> -0.185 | 48.5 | 46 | 27.6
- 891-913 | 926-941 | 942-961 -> 0.044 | 50.7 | 47.4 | 48.5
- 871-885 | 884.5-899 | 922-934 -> -0.022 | 45.3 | 47.1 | 48.4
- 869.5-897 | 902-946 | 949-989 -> -0.186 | 45.7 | 49.6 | 37.5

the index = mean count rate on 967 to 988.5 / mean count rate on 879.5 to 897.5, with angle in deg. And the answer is 0.65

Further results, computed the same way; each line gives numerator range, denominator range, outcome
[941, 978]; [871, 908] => 0.90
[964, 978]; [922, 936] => 0.72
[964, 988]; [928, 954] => 0.66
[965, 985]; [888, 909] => 0.64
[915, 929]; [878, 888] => 1.05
